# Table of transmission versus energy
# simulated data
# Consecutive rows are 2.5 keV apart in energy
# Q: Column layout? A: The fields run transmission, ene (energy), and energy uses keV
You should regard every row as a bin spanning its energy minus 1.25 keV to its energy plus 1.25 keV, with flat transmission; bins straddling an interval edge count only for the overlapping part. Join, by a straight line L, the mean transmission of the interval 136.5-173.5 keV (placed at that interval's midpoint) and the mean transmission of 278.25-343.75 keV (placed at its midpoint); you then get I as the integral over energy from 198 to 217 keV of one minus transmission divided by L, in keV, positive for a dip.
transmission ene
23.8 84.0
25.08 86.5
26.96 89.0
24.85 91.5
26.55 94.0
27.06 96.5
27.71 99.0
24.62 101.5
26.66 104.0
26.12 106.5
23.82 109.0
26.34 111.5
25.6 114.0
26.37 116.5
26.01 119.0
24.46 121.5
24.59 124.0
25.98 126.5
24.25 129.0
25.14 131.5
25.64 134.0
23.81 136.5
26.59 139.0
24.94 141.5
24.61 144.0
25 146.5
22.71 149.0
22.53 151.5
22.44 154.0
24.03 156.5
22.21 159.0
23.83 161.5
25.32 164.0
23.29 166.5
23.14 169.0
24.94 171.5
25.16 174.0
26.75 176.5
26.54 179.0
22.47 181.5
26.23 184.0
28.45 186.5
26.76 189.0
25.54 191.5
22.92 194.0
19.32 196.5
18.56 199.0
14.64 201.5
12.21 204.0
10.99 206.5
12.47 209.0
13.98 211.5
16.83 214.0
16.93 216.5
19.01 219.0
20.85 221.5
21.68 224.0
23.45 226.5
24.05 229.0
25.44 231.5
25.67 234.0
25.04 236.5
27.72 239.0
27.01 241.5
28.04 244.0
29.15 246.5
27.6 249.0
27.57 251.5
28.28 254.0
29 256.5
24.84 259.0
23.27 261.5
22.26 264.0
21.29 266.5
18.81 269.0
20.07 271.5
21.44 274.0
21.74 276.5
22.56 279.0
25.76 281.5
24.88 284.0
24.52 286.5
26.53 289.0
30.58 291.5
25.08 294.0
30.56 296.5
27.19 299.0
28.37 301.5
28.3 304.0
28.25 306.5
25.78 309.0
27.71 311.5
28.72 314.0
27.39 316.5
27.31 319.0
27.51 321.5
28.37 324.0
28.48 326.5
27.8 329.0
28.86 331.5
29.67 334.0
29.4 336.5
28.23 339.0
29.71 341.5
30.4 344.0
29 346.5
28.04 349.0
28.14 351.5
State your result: 8.1 keV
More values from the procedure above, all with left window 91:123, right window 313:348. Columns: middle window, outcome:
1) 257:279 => 4.6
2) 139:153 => 1.2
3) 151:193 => 3.1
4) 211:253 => 5.7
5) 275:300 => 2.0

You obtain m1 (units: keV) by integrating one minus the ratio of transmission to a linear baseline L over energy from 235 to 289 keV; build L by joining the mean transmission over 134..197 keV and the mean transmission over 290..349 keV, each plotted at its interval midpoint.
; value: 4.08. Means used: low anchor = 24.5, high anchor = 28.4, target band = 24.8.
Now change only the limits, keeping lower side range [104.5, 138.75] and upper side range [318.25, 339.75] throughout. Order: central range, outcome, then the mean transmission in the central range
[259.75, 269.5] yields 2.0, 21.8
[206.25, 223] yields 6.6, 16.2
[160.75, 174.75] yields 0.9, 24.3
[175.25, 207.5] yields 5.6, 21.7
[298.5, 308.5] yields 0.0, 27.9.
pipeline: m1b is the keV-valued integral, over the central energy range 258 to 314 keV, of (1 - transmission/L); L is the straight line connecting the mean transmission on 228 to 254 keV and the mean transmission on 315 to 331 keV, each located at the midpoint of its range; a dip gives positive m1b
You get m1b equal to 4.8 keV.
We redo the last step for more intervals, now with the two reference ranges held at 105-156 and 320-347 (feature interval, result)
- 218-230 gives 2.2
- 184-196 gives 0.2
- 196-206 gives 4.1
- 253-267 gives 1.2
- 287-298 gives 0.0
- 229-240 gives 0.5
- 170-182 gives 0.2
